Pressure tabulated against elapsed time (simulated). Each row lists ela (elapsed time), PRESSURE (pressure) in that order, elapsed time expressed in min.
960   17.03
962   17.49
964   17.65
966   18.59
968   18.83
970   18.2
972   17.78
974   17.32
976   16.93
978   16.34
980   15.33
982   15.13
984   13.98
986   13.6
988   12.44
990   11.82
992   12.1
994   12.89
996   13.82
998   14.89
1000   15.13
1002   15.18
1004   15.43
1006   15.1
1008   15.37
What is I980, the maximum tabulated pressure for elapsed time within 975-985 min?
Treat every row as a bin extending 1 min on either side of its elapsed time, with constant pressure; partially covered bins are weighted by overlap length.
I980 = 16.93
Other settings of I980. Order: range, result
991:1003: 15.18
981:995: 15.13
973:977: 17.32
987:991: 12.44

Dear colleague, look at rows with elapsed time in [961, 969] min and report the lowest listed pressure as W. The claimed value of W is 17.49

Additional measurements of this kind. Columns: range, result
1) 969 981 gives 15.33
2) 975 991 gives 11.82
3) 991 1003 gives 12.1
